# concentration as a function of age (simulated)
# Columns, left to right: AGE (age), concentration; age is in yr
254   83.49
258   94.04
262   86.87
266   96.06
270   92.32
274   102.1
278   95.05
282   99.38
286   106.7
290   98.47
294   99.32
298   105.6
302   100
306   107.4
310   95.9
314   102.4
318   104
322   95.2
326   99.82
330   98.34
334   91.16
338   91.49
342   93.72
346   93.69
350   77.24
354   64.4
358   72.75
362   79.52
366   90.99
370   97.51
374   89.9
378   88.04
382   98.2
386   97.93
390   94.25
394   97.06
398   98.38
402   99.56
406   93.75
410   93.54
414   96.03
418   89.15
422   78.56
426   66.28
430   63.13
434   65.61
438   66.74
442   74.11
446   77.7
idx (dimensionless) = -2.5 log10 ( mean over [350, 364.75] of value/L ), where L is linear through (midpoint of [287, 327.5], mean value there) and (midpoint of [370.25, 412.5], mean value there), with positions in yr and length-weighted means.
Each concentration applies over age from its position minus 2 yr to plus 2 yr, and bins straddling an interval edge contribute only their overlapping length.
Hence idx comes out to 0.30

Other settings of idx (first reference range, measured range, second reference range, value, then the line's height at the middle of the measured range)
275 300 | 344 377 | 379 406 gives 0.18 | 98.1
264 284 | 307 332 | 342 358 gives -0.15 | 86.6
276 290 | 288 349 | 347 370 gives -0.09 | 90.4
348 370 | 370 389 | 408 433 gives -0.18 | 79.4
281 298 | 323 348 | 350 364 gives -0.16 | 82.1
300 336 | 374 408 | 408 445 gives -0.14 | 84.3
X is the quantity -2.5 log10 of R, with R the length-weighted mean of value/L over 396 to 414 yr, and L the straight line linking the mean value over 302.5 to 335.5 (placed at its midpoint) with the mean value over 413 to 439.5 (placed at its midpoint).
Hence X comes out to -0.210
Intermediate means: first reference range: 99.4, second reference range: 74.4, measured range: 96.3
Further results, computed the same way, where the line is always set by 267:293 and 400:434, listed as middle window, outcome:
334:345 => 0.00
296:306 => -0.08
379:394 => -0.11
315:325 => -0.06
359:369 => 0.05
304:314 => -0.07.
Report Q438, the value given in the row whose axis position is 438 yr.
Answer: 66.74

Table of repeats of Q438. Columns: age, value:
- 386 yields 97.93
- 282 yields 99.38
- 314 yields 102.4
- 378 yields 88.04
